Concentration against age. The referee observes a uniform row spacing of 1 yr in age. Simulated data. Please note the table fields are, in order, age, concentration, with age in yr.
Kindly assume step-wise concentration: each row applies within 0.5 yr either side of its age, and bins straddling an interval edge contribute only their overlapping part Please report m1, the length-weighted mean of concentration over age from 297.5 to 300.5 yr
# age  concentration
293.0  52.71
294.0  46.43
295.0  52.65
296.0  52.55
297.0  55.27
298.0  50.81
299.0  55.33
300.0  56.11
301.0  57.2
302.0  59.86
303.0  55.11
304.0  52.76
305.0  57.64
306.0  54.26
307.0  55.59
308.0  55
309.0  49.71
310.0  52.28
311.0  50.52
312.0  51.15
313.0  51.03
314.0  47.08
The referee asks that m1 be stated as 54.1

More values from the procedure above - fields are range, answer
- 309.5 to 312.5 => 51.3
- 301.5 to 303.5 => 57.5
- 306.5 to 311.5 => 52.6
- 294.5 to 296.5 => 52.6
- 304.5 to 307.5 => 55.8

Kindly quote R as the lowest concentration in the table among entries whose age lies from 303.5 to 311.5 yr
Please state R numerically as 49.71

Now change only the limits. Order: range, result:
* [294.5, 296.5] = 52.55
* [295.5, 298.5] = 50.81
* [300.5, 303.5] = 55.11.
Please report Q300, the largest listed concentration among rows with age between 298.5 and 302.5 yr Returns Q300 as 59.86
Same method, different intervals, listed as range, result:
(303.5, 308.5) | 57.64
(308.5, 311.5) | 52.28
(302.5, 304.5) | 55.11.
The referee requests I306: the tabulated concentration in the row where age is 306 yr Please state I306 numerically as 54.26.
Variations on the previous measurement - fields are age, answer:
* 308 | 55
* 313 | 51.03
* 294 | 46.43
